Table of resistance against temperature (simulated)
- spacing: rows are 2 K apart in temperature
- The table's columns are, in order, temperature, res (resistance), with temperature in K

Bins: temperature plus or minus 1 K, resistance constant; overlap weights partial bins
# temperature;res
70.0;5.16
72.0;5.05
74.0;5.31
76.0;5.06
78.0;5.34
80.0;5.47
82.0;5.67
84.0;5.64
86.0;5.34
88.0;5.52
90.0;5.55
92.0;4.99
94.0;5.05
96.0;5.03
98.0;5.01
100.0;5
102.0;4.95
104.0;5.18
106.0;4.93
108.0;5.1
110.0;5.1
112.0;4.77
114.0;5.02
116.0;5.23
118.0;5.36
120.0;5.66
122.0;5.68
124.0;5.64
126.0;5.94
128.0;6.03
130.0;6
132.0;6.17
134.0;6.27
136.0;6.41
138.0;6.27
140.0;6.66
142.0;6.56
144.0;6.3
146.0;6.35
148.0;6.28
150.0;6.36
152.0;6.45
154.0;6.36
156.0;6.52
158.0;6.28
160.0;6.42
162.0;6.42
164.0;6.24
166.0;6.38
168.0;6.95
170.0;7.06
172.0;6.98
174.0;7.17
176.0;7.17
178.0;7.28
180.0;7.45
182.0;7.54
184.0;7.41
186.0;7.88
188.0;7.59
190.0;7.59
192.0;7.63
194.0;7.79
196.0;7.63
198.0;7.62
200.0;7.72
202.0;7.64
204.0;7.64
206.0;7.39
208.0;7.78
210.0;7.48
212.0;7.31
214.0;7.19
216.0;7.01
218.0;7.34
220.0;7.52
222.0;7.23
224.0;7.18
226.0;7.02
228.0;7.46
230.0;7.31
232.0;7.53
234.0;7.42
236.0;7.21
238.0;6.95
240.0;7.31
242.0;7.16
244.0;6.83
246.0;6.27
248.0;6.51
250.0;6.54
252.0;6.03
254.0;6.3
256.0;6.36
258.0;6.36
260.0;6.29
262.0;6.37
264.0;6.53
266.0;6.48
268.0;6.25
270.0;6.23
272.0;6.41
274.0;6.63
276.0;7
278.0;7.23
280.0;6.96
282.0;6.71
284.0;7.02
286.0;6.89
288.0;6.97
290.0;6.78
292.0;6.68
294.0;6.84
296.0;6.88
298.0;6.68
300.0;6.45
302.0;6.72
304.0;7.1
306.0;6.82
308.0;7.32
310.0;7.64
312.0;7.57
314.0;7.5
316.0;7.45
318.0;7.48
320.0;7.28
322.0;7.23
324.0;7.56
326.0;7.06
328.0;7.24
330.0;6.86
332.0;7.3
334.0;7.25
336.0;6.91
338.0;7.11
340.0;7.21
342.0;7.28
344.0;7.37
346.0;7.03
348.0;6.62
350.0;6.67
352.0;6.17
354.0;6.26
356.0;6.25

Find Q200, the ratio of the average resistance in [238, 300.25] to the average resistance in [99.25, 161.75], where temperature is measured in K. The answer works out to 1.1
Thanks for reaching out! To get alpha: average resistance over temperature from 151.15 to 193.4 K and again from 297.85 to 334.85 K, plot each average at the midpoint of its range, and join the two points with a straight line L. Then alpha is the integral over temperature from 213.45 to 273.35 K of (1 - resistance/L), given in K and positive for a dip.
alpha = 2.35 K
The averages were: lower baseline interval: 7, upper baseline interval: 7.2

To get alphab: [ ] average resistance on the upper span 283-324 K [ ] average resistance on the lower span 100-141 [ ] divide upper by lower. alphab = 1.26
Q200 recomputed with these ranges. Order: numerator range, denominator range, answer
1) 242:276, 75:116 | 1.24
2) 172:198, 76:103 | 1.42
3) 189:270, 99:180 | 1.16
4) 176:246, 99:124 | 1.43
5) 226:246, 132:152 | 1.13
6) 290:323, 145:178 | 1.07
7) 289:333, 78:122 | 1.36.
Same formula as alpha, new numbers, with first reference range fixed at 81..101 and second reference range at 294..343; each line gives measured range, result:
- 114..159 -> -3.5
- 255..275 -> 1.0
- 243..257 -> 0.4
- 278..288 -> -0.1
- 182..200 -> -4.5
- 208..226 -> -2.8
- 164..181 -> -3.0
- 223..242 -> -2.4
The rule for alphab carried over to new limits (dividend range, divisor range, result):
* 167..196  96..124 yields 1.43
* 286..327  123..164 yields 1.13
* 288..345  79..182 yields 1.19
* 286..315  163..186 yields 0.99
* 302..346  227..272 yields 1.08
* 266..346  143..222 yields 0.99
